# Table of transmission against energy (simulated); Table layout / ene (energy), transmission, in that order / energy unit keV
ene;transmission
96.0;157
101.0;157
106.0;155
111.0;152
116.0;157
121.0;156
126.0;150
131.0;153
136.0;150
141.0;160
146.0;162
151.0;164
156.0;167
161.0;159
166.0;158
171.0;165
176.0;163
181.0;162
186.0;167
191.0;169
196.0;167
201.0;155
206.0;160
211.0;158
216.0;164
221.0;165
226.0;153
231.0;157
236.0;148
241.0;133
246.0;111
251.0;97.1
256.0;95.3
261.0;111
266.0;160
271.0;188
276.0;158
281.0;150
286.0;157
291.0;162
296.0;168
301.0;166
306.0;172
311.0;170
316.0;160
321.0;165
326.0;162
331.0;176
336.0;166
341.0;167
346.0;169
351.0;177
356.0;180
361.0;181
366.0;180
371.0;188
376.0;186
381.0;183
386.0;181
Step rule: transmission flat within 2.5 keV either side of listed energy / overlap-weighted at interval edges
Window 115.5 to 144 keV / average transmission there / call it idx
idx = 154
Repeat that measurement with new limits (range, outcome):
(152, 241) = 160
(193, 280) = 146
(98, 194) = 159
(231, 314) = 147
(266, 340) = 166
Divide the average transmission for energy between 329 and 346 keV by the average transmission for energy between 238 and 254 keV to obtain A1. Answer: 1.48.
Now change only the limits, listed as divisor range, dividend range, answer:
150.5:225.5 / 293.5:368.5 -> 1.05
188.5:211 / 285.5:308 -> 1.02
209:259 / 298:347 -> 1.21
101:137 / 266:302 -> 1.07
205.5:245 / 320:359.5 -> 1.12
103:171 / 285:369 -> 1.08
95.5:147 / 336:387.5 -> 1.15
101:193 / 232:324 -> 0.93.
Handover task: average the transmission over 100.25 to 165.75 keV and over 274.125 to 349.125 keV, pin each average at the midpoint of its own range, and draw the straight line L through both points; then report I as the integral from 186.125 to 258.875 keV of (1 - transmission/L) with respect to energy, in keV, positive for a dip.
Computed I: 6.8 keV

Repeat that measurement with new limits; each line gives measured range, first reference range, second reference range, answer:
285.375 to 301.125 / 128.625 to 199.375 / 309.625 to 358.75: 0.4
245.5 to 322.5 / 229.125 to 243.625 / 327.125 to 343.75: 3.4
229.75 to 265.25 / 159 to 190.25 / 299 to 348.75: 9.2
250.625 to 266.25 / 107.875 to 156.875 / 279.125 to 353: 4.9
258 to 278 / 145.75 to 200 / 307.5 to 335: 1.6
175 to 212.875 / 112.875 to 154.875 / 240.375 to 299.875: -3.2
